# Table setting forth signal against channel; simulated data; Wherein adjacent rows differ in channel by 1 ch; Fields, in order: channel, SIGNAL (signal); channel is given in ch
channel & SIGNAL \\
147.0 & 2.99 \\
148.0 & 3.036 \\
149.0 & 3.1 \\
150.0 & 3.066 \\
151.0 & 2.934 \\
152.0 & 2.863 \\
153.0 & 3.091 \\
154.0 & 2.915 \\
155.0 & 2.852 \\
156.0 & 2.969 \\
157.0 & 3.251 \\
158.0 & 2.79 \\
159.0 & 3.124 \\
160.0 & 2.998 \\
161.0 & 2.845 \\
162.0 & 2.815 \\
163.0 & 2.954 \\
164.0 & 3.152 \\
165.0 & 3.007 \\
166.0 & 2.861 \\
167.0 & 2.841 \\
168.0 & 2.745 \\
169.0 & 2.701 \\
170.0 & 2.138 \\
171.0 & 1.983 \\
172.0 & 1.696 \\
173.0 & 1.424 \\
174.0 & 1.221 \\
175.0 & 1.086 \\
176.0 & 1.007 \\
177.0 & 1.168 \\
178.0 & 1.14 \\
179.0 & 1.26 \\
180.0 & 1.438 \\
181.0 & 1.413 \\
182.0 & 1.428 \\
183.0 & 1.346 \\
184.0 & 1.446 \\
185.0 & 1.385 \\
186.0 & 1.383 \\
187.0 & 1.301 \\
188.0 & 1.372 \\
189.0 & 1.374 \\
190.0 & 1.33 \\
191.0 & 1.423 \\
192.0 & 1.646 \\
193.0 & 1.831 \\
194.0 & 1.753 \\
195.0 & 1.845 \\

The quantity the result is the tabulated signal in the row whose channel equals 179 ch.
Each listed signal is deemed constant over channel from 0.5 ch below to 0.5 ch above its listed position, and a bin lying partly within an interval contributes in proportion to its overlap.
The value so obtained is 1.26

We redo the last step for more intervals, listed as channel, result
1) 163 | 2.954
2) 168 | 2.745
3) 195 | 1.845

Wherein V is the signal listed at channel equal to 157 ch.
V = 3.251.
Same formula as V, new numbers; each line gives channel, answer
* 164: 3.152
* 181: 1.413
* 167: 2.841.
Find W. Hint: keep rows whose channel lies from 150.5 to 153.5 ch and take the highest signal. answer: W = 3.091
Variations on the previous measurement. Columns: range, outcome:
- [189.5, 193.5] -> 1.831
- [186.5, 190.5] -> 1.374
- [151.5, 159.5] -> 3.251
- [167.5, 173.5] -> 2.745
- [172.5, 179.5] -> 1.424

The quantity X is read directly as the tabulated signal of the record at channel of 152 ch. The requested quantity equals 2.863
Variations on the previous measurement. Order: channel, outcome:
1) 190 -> 1.33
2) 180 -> 1.438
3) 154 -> 2.915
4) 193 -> 1.831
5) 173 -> 1.424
